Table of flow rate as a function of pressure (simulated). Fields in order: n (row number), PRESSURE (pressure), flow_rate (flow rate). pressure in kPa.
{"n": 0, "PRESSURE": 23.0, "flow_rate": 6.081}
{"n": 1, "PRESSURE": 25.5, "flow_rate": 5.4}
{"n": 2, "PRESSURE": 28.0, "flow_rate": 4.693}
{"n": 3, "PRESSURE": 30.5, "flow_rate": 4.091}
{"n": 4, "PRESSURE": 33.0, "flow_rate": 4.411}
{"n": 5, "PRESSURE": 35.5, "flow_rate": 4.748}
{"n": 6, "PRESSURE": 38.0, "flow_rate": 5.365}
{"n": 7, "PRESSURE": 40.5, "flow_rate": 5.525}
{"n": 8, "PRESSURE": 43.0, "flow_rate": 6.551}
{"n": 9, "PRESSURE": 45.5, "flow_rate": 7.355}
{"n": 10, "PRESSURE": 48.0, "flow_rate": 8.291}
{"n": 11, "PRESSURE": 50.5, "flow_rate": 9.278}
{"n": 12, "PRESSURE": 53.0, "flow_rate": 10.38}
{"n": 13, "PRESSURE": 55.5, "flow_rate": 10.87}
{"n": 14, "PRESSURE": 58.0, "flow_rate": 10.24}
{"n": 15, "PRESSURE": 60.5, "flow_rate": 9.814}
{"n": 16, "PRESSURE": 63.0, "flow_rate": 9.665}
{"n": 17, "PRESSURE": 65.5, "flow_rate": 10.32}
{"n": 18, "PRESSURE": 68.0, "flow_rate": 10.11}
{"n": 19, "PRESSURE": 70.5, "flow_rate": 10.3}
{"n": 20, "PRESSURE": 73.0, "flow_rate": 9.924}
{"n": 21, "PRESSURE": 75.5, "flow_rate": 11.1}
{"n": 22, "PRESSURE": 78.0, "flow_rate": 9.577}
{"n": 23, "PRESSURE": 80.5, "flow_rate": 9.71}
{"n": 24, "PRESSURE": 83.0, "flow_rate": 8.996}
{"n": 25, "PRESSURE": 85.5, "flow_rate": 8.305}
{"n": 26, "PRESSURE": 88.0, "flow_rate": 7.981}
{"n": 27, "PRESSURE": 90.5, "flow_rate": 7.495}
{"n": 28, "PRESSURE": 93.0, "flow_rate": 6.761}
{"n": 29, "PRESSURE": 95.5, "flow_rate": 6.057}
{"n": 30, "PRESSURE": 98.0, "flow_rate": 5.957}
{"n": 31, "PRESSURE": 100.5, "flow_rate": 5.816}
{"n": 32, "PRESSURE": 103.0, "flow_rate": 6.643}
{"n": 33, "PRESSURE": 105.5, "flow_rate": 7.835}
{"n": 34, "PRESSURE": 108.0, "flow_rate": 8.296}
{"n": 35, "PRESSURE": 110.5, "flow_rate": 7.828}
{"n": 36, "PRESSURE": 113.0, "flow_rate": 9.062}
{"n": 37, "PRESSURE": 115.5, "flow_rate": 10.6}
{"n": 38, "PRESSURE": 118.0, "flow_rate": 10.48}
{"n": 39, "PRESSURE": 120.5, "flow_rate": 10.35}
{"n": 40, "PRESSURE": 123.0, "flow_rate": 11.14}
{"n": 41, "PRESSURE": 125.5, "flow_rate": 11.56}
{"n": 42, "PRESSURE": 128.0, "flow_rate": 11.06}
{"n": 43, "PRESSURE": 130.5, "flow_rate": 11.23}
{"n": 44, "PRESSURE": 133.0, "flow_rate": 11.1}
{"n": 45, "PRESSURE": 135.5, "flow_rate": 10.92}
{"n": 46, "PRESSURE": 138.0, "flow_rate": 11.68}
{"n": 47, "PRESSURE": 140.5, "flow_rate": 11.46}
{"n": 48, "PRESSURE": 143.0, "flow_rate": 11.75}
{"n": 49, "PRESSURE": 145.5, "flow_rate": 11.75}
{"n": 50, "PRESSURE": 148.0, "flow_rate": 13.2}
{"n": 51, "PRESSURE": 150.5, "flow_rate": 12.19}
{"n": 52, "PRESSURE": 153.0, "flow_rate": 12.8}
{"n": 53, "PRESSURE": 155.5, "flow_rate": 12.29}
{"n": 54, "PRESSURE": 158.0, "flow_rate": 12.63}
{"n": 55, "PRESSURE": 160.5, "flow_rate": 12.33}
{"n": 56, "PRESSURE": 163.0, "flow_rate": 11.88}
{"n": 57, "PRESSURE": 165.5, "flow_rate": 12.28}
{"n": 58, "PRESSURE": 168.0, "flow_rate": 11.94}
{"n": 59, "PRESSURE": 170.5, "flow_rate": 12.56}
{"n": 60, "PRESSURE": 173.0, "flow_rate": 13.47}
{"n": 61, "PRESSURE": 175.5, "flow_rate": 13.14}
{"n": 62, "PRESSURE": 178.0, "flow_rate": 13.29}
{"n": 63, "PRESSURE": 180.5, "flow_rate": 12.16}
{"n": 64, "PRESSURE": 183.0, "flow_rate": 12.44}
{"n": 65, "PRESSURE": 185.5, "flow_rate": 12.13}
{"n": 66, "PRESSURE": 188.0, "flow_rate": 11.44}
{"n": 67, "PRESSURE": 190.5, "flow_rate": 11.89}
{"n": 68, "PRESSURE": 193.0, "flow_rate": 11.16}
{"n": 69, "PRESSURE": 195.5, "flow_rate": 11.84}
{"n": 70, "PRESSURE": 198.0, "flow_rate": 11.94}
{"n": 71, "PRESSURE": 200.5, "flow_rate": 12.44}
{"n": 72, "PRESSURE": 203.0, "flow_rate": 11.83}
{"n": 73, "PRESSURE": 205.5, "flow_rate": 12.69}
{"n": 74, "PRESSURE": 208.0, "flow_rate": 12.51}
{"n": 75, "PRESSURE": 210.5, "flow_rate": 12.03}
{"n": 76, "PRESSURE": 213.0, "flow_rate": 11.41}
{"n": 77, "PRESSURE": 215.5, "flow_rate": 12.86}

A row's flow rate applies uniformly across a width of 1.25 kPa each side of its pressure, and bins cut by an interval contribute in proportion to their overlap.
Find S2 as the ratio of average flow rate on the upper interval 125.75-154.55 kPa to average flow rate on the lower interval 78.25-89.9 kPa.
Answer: 1.34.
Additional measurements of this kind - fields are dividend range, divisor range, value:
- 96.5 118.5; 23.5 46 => 1.50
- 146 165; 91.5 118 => 1.63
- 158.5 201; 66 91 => 1.30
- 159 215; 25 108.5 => 1.55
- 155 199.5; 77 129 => 1.42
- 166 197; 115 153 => 1.08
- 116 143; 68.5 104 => 1.35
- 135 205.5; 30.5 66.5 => 1.54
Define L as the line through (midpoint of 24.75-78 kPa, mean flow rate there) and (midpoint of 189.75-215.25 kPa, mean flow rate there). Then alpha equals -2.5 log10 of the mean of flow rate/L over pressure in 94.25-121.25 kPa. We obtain 0.19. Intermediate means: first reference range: 8.08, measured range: 8.04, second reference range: 12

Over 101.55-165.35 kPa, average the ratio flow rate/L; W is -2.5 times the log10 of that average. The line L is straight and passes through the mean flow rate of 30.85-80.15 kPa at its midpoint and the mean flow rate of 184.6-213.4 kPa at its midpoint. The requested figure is -0.05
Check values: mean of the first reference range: 8.56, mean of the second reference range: 12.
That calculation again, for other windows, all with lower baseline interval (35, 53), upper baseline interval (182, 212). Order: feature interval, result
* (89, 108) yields 0.29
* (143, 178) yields -0.16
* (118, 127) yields -0.14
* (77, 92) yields -0.03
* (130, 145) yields -0.13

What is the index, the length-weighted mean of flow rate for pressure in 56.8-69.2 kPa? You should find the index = 10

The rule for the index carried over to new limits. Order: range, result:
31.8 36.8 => 4.59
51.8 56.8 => 10.6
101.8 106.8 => 7.26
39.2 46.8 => 6.48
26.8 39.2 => 4.66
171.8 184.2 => 12.9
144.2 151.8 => 12.4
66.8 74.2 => 10.1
